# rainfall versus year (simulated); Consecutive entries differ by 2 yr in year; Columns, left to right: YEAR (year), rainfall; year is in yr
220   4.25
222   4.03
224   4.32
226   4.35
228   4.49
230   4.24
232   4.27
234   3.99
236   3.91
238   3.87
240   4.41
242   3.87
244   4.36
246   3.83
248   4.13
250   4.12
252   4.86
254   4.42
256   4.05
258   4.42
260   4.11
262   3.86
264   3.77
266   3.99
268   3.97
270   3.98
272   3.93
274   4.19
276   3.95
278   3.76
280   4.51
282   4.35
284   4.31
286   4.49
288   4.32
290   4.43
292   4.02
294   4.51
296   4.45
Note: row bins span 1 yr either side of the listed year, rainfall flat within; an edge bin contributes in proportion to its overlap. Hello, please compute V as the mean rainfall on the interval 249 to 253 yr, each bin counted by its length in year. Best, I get 4.49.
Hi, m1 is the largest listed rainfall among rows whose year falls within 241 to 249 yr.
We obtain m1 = 4.36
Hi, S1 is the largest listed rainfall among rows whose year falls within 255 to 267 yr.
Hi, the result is 4.42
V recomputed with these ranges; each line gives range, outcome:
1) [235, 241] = 4.06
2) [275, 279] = 3.85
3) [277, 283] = 4.21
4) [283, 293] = 4.31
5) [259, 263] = 3.99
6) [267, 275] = 4.02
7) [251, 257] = 4.44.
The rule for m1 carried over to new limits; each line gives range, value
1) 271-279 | 4.19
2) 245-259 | 4.86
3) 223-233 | 4.49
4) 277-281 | 4.51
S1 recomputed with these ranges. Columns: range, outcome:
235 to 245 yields 4.41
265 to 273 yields 3.99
